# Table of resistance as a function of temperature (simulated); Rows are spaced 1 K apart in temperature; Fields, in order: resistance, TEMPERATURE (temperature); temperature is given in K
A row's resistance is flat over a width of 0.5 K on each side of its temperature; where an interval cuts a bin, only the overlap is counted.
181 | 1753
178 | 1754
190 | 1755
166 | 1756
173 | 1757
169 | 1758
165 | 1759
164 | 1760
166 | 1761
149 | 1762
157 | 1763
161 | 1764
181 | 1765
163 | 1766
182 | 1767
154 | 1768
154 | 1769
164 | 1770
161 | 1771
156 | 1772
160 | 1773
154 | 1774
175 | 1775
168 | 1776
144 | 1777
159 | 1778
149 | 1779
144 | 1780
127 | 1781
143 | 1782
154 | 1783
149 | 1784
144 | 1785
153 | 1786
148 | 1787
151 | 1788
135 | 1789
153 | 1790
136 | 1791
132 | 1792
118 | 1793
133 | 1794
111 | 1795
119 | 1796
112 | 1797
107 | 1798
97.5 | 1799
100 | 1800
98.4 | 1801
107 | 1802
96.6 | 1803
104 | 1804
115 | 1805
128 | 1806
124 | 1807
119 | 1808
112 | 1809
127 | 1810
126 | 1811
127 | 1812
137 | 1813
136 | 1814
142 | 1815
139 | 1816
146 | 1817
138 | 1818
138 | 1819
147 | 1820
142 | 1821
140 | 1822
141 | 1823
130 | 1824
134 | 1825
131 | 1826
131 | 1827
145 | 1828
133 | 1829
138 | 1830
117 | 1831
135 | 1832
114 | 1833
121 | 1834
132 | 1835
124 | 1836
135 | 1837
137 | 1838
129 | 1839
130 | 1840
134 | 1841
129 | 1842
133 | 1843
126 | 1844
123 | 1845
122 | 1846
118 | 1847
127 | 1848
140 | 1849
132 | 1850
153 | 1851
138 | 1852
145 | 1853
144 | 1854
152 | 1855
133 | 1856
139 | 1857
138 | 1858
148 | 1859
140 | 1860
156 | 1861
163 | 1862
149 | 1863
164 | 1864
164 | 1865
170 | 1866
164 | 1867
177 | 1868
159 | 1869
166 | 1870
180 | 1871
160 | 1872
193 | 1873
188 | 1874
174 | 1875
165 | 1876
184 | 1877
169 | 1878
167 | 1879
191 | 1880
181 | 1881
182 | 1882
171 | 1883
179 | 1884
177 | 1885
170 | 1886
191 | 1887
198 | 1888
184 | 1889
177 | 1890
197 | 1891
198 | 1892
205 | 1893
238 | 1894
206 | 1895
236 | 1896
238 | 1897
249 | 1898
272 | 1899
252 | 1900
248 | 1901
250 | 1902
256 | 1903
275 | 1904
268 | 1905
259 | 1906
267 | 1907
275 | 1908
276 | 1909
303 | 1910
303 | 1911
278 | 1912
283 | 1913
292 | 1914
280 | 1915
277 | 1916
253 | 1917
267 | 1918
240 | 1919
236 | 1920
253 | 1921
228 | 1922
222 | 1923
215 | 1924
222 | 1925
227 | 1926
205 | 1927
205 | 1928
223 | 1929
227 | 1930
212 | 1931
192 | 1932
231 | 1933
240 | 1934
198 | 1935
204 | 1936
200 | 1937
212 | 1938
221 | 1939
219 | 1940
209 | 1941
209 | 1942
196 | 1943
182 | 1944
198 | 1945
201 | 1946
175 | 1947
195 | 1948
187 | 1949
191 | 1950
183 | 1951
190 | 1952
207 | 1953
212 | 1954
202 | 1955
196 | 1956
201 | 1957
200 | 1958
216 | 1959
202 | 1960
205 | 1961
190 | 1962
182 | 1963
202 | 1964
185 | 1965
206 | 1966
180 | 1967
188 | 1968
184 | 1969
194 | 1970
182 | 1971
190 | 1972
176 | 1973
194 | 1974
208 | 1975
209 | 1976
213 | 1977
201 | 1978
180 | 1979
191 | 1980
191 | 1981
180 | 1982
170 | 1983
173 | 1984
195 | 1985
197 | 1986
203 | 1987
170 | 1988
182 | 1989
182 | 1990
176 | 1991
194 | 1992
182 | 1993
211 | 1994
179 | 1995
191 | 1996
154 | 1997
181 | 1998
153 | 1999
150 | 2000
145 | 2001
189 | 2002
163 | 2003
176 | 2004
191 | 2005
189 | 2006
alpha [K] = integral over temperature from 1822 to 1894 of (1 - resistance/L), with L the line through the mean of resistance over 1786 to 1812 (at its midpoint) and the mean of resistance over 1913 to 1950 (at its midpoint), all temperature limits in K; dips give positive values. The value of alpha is 5.5 K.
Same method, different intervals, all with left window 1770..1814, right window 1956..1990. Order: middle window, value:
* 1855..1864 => 0.47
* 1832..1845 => 1.72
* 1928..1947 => -2.97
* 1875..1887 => -1.06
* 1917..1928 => -3.49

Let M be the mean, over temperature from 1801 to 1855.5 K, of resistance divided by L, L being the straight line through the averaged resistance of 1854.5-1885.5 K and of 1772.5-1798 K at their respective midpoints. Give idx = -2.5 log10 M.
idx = 0.18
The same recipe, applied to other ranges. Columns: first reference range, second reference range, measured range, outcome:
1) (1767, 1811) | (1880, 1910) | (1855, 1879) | 0.23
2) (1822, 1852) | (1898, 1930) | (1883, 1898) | 0.09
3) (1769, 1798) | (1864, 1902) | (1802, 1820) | 0.24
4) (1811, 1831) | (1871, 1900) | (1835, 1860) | 0.19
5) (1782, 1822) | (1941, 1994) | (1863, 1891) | -0.12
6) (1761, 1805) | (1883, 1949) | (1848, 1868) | 0.26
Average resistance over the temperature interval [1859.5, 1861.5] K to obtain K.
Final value 148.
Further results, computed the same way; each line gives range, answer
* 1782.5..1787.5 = 150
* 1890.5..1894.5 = 210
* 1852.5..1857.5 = 143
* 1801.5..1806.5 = 110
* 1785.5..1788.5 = 151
